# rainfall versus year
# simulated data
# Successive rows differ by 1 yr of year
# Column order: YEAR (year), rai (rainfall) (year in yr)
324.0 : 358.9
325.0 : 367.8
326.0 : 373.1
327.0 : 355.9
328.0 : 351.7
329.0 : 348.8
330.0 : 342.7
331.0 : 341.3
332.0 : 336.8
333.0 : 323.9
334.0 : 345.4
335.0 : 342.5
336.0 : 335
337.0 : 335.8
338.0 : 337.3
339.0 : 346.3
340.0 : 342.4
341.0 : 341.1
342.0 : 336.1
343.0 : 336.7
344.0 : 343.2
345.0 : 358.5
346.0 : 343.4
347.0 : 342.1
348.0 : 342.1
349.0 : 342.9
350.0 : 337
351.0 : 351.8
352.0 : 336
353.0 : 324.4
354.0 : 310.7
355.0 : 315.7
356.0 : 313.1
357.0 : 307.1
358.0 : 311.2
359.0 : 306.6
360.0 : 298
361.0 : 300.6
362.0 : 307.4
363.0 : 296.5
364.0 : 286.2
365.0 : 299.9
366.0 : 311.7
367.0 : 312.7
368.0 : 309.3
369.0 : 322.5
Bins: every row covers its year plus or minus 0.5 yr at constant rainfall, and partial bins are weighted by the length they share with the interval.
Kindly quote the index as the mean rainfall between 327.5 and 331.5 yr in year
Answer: 346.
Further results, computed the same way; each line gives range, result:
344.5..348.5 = 347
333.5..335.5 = 344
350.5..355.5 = 328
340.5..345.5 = 343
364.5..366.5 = 306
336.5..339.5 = 340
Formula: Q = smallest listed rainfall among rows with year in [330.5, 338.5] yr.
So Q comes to 323.9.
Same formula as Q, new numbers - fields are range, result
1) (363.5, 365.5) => 286.2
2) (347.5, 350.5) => 337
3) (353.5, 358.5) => 307.1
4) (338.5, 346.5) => 336.1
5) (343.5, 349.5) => 342.1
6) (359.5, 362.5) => 298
